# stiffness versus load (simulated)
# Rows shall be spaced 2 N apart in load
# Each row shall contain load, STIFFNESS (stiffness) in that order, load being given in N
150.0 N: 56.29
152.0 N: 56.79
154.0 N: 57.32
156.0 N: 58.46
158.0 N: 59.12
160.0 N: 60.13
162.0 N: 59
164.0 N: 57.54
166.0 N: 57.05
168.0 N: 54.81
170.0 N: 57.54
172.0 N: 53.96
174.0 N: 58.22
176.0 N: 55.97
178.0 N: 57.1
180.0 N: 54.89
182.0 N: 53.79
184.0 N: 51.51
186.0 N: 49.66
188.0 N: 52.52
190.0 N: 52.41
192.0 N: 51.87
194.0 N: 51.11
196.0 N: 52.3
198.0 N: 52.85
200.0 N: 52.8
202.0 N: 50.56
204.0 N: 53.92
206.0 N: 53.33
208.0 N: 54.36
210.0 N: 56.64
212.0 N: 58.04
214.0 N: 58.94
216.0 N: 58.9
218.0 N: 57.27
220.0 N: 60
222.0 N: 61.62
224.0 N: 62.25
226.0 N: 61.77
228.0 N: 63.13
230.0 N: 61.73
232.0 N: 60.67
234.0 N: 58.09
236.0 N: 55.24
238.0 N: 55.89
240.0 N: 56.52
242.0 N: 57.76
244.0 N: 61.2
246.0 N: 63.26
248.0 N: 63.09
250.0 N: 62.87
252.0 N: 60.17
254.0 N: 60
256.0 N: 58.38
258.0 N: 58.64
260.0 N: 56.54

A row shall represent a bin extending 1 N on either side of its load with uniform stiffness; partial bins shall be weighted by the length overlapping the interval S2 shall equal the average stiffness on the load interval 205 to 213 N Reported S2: 55.6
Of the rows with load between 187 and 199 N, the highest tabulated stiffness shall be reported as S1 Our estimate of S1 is 52.85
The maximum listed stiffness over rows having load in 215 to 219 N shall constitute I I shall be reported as 58.9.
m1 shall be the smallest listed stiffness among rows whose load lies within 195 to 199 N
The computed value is 52.3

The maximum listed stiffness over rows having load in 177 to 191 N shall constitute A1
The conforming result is 57.1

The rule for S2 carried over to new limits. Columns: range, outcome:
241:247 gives 60.7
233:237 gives 56.7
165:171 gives 56.5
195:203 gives 52.1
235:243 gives 56.4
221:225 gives 61.9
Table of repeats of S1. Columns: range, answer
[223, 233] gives 63.13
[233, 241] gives 58.09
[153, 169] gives 60.13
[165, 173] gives 57.54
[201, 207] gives 53.92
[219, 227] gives 62.25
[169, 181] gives 58.22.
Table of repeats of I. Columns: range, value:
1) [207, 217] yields 58.94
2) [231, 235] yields 60.67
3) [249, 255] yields 62.87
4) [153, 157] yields 58.46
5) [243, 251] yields 63.26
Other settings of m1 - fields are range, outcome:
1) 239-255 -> 56.52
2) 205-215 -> 53.33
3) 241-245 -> 57.76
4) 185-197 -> 49.66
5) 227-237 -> 55.24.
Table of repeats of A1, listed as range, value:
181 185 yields 53.79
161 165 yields 59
